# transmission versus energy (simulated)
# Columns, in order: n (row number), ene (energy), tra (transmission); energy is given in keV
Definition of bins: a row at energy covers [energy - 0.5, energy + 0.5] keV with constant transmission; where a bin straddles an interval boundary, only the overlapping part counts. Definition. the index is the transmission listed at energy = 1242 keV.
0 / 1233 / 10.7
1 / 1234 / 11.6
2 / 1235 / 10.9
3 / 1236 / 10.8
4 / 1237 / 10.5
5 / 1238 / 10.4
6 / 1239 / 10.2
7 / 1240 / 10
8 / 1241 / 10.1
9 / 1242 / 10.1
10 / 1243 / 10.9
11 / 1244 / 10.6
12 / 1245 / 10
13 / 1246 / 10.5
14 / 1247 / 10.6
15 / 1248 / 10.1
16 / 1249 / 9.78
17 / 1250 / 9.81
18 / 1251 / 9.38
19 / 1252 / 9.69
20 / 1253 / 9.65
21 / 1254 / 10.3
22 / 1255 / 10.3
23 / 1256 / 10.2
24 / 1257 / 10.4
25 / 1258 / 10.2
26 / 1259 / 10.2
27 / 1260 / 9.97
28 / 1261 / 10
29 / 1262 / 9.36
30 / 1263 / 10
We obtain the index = 10.1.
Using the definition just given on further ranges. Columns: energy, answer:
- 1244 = 10.6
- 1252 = 9.69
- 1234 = 11.6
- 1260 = 9.97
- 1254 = 10.3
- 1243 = 10.9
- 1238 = 10.4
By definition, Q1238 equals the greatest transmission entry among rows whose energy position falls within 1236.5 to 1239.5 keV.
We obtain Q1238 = 10.5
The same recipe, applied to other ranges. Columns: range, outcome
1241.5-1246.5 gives 10.9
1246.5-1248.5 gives 10.6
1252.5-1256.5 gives 10.3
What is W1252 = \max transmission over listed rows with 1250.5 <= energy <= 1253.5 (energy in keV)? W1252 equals 9.69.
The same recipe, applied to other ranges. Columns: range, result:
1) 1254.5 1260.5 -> 10.4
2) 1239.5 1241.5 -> 10.1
